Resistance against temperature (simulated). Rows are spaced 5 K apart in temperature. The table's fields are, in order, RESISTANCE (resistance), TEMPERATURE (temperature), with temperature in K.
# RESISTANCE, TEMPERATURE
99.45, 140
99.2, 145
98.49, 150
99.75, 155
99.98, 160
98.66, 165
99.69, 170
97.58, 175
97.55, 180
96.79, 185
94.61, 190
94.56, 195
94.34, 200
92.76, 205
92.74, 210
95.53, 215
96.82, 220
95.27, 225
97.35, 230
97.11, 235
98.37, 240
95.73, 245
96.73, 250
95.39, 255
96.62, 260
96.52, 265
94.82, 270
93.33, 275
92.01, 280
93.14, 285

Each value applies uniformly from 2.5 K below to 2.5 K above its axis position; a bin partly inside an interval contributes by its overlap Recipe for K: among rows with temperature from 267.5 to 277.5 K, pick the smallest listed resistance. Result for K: 93.33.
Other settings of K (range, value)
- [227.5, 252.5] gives 95.73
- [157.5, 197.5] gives 94.56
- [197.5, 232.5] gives 92.74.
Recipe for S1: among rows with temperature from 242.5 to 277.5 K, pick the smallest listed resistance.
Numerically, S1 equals 93.33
